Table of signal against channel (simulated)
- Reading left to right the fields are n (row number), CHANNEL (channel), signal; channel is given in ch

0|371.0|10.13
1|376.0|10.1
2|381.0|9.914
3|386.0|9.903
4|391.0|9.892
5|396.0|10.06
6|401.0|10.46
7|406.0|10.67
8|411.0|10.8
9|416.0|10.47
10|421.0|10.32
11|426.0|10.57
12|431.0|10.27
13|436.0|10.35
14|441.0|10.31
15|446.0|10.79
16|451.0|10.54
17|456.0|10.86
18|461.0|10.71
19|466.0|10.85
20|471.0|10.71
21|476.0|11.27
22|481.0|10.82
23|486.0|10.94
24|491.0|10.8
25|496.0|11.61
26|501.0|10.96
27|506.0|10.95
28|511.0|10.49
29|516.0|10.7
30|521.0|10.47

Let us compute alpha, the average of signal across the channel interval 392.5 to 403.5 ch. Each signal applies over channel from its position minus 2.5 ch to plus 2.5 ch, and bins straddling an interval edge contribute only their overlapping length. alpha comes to 10.2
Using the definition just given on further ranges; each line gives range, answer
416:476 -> 10.6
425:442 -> 10.4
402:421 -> 10.6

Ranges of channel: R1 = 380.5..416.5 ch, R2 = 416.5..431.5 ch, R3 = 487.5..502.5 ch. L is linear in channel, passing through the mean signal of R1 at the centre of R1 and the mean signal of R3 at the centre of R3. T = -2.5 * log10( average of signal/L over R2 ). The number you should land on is 0.009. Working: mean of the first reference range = 10.3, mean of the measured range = 10.4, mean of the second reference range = 11.1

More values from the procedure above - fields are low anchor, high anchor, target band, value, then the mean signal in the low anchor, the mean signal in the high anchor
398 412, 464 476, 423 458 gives 0.024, 10.6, 10.9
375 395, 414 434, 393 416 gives -0.032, 9.95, 10.4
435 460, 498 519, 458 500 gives -0.027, 10.6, 10.8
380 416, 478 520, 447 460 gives -0.010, 10.3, 10.9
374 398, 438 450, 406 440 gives -0.015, 9.97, 10.5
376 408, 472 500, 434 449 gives 0.014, 10.1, 11.1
